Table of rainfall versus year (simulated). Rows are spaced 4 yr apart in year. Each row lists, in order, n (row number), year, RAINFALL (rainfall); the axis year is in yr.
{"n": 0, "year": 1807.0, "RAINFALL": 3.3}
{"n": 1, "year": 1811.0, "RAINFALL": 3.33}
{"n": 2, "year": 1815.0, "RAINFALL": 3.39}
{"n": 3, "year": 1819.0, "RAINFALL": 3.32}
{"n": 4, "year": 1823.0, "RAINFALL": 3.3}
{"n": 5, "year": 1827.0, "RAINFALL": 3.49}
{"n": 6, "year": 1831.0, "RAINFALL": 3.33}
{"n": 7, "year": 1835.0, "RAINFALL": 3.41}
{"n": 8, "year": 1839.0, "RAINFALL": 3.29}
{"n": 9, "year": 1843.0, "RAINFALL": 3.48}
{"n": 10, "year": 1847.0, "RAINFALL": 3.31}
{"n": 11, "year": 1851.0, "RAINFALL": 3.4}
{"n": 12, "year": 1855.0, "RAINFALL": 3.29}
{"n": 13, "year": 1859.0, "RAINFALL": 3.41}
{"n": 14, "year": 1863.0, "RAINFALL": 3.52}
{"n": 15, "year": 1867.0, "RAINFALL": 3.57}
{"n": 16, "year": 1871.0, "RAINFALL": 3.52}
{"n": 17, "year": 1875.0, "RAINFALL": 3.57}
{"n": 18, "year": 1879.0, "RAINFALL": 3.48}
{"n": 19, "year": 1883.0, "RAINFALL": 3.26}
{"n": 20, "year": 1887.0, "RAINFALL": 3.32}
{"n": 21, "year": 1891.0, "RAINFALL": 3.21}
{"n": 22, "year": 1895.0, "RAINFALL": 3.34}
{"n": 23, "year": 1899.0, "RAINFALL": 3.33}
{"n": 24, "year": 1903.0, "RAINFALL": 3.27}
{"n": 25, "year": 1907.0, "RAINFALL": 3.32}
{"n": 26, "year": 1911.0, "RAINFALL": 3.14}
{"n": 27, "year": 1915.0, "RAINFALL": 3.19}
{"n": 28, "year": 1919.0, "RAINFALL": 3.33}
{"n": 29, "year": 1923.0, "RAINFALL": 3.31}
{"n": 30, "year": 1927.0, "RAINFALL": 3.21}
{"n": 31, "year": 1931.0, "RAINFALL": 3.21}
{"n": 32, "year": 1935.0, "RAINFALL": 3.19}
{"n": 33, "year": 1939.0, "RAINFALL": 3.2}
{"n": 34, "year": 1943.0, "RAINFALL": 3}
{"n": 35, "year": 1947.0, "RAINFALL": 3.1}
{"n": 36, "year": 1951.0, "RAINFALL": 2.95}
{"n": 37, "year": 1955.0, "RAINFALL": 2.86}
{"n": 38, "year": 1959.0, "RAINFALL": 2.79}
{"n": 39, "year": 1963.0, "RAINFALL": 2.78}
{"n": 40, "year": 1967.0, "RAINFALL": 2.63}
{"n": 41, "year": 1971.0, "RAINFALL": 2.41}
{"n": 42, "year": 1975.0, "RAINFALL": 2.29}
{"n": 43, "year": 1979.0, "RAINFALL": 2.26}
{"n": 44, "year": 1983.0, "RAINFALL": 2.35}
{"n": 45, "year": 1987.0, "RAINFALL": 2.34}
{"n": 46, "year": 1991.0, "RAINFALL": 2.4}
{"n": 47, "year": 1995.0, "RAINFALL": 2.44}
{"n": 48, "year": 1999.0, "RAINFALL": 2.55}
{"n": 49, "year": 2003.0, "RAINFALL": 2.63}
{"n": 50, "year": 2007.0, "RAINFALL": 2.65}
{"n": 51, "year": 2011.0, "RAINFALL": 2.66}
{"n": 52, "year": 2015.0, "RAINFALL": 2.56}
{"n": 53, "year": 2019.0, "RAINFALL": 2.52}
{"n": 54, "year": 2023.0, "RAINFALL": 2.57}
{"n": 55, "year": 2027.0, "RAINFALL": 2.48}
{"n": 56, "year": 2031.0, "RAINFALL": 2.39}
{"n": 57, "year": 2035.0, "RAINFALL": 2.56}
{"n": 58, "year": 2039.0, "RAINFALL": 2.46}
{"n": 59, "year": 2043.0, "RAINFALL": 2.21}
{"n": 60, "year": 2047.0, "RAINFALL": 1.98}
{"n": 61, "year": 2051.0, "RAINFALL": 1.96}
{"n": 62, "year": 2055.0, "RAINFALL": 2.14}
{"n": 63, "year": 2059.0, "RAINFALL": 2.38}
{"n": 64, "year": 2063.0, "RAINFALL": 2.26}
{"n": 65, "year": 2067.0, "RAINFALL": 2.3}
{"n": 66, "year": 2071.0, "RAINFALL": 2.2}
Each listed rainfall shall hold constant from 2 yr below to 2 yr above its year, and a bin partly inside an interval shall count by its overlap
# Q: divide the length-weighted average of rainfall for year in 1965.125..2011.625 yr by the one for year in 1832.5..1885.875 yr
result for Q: 0.72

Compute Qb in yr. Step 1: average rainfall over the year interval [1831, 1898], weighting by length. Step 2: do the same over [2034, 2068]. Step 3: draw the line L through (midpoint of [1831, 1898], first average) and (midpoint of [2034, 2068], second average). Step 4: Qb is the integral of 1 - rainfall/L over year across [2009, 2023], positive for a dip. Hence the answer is -0.7 yr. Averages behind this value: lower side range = 3.4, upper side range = 2.24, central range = 2.58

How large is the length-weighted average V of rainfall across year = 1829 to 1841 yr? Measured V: 3.34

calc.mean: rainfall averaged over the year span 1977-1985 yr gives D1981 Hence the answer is 2.3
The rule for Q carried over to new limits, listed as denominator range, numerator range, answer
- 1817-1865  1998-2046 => 0.74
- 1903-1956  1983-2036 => 0.79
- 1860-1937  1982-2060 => 0.72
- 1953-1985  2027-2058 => 0.89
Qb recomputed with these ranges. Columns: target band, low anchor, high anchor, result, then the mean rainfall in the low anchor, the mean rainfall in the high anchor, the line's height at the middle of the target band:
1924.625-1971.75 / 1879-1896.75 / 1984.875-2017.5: -1.1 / 3.3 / 2.53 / 2.89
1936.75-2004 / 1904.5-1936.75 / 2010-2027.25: 5.8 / 3.24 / 2.56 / 2.89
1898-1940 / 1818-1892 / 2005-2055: -2.9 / 3.4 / 2.41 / 3.03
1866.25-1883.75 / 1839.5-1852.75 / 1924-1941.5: -0.9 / 3.38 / 3.2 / 3.32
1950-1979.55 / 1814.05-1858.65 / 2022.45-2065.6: 0.9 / 3.37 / 2.3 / 2.71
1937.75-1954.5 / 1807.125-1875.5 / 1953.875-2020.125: -1.6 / 3.4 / 2.53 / 2.78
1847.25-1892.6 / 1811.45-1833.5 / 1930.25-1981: -3.5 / 3.36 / 2.81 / 3.17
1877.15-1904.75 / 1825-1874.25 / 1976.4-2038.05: -1.2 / 3.42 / 2.49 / 3.18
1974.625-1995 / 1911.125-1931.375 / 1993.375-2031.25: 3.1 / 3.24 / 2.55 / 2.76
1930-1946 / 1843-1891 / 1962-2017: -1.5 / 3.42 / 2.49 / 2.88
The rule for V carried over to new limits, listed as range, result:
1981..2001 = 2.42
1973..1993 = 2.33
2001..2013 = 2.65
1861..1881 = 3.53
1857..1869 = 3.5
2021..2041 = 2.49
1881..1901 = 3.29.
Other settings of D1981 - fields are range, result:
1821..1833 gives 3.37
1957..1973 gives 2.65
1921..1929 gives 3.26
